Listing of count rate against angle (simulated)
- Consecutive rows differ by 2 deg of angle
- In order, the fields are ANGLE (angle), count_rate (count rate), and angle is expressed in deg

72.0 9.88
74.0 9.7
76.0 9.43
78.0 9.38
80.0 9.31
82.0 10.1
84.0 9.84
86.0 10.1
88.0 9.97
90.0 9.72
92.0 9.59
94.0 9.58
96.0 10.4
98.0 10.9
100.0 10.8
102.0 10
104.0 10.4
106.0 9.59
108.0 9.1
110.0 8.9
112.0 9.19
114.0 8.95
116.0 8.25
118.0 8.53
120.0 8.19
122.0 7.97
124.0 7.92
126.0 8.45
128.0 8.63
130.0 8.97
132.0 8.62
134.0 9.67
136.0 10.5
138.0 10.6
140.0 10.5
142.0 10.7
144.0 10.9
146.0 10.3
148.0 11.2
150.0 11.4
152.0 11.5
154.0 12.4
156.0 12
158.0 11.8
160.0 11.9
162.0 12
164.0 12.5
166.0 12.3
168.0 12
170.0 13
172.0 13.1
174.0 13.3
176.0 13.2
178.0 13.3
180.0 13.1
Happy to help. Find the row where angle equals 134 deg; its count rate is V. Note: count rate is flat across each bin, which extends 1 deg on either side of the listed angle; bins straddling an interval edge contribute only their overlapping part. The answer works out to 9.67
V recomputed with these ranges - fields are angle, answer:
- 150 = 11.4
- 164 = 12.5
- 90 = 9.72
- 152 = 11.5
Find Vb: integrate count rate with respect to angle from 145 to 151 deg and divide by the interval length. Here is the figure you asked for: 11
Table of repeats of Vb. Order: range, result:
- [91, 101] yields 10.3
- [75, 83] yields 9.55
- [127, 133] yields 8.74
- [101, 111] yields 9.6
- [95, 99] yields 10.7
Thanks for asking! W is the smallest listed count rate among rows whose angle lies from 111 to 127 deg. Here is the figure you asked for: 7.92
